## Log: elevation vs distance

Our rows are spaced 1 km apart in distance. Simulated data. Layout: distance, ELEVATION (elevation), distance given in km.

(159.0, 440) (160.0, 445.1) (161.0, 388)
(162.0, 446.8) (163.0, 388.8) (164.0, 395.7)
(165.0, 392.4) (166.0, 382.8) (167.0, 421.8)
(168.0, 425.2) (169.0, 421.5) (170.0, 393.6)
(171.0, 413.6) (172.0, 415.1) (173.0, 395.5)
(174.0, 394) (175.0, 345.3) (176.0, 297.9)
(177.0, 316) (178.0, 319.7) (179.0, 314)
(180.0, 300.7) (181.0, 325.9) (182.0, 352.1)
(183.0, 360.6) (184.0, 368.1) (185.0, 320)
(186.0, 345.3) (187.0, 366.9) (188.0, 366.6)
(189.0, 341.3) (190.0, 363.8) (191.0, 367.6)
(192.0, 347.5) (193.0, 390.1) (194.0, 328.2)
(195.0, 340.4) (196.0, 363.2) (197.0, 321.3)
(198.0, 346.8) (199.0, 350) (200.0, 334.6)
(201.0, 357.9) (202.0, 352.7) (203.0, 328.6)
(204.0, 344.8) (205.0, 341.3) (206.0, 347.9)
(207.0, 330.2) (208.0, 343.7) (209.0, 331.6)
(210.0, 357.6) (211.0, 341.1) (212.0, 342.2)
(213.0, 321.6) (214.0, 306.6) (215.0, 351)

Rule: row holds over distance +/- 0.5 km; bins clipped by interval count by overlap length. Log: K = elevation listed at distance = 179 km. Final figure 314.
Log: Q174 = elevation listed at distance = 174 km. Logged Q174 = 394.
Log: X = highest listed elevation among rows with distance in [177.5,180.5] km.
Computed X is 319.7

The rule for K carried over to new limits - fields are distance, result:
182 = 352.1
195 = 340.4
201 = 357.9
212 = 342.2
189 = 341.3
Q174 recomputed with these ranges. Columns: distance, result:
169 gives 421.5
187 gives 366.9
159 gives 440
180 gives 300.7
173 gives 395.5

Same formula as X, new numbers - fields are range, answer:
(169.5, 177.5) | 415.1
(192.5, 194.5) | 390.1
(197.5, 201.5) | 357.9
